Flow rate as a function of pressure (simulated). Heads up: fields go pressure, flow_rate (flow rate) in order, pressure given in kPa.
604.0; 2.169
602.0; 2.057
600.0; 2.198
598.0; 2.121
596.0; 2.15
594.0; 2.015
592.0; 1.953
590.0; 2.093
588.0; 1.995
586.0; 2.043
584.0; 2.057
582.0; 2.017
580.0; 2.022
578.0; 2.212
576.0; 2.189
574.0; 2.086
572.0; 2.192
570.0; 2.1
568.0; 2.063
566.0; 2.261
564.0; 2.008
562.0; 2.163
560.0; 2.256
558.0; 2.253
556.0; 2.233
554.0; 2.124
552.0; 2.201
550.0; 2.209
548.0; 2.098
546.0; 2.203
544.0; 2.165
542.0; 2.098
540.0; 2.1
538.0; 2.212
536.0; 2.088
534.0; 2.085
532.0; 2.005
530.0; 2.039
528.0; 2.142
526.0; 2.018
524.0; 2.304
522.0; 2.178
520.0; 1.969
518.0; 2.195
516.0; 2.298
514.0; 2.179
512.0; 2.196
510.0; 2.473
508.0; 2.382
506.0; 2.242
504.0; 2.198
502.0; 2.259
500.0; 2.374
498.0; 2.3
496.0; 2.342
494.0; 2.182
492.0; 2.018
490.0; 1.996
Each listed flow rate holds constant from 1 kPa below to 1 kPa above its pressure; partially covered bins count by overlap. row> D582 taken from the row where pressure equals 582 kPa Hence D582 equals 2.017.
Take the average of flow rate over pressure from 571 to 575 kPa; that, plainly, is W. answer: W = 2.14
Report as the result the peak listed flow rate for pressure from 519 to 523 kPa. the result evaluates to 2.178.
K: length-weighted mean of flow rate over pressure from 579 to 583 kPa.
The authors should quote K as 2.02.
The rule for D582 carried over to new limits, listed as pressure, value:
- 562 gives 2.163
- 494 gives 2.182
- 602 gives 2.057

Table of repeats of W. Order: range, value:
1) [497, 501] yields 2.34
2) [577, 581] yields 2.12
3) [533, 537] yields 2.09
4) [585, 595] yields 2.02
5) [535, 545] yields 2.13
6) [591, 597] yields 2.04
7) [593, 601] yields 2.12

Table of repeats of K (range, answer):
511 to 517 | 2.22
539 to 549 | 2.13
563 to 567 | 2.13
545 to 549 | 2.15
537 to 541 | 2.16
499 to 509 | 2.29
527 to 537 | 2.07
